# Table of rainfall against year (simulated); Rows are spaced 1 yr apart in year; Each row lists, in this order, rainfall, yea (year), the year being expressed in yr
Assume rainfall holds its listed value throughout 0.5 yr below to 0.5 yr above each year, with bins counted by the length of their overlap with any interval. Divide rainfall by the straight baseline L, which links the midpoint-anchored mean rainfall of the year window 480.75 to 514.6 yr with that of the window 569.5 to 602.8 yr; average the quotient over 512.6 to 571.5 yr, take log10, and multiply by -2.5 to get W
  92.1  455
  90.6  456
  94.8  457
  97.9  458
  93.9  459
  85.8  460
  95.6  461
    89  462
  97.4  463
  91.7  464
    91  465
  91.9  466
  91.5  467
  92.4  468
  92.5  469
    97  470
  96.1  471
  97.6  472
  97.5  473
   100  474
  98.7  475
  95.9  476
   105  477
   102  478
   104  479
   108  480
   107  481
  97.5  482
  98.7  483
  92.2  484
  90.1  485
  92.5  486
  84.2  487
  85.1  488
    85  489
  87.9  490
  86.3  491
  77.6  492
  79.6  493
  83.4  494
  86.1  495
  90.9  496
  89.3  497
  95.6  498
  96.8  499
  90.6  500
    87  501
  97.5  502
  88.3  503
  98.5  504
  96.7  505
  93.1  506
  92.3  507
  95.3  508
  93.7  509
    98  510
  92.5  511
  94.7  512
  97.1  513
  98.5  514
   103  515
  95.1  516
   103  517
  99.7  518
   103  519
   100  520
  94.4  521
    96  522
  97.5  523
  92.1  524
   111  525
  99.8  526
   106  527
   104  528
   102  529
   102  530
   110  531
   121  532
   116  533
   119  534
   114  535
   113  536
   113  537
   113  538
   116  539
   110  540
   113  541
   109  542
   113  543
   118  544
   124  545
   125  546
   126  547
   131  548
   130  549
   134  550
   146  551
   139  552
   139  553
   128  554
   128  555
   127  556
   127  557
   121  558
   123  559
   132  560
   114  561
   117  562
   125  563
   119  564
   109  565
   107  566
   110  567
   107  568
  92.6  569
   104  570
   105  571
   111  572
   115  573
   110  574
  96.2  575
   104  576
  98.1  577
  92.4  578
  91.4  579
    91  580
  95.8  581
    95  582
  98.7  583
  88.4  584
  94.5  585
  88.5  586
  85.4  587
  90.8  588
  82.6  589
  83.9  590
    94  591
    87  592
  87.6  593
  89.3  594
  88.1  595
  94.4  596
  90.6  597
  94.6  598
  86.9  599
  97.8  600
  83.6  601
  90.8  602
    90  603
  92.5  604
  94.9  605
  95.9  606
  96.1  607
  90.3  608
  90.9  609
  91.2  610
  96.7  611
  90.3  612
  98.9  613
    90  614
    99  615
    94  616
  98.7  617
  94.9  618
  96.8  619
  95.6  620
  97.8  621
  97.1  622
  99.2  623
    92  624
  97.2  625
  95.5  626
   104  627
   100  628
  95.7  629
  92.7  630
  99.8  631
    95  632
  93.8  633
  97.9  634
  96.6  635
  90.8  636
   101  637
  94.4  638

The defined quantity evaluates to -0.217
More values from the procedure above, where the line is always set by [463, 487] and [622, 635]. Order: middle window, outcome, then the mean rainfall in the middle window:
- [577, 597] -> 0.07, 90.7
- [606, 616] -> 0.03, 93.8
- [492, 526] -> 0.02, 94.7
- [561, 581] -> -0.09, 105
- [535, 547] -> -0.19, 116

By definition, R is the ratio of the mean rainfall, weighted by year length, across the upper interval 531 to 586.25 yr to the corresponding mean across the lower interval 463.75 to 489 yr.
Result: 1.2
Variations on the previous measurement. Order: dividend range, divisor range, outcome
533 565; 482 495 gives 1.40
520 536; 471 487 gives 1.07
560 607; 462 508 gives 1.05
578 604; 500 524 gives 0.94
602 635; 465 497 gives 1.02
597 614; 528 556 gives 0.77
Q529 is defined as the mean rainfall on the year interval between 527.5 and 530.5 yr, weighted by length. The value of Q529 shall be 103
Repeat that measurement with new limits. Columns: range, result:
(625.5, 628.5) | 99.8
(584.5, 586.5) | 91.5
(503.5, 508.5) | 95.2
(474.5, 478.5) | 100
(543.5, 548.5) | 125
